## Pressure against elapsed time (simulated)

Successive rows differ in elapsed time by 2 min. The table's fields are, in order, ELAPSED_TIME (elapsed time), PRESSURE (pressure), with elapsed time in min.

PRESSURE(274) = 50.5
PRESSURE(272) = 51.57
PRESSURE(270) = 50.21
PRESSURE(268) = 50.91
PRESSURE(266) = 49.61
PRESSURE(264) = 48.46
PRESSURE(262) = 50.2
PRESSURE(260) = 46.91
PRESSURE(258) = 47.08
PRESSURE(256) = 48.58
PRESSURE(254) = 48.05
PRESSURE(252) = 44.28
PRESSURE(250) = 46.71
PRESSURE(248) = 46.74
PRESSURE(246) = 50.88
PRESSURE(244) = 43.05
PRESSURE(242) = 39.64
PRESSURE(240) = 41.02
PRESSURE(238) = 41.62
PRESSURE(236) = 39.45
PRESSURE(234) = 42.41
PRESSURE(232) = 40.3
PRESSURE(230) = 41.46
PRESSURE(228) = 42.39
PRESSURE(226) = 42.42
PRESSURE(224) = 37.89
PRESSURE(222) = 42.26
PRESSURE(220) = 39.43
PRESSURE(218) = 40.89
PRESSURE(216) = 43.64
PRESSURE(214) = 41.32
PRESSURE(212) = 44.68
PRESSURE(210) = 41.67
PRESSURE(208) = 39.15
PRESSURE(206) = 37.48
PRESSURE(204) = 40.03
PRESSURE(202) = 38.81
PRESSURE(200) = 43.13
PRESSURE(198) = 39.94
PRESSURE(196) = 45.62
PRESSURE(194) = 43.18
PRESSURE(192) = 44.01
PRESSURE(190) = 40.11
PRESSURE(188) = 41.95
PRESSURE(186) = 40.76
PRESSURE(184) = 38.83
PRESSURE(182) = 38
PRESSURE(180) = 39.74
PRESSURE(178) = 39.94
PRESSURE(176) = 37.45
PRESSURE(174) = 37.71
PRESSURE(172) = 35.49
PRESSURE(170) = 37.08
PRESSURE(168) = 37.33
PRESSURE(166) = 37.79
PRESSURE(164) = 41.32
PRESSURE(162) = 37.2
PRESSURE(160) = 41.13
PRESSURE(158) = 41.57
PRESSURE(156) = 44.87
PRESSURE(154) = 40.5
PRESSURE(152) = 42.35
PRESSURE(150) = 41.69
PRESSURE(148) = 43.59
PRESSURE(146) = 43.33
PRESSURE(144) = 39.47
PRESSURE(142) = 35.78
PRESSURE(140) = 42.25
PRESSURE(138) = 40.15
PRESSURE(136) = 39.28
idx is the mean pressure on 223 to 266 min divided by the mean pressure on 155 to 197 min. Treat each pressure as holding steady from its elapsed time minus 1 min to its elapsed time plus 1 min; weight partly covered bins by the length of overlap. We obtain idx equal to 1.11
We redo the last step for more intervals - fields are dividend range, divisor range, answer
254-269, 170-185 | 1.28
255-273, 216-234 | 1.20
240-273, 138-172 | 1.18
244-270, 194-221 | 1.16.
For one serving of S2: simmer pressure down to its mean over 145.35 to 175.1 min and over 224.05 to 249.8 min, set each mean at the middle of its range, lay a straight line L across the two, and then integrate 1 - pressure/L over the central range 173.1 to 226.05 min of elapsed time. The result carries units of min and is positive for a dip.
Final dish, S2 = 0.9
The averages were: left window 40.2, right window 42.6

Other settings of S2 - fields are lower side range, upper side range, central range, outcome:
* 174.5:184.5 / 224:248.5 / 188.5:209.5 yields -0.6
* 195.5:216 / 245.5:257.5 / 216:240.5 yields 1.7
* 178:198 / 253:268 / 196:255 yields 3.8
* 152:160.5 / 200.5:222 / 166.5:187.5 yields 1.7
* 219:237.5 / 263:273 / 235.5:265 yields 0.3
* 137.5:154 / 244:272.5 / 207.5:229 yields 2.0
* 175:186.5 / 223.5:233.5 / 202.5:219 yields -0.3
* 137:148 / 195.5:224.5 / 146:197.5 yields 0.4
